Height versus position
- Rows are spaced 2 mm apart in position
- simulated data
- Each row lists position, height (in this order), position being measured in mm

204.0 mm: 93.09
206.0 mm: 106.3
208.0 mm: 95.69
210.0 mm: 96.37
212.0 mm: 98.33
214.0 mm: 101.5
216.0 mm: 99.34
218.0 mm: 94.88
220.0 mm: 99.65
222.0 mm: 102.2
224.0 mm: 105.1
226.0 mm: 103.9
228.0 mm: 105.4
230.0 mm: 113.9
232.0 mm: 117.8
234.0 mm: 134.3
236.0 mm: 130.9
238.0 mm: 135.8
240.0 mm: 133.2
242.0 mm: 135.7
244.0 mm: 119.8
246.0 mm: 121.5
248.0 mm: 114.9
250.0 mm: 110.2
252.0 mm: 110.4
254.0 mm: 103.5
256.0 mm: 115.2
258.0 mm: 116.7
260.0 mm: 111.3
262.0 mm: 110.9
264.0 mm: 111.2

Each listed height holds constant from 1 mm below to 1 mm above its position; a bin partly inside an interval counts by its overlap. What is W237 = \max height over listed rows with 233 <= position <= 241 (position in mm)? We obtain 135.8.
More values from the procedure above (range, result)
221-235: 134.3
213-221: 101.5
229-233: 117.8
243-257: 121.5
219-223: 102.2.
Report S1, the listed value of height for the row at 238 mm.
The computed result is 135.8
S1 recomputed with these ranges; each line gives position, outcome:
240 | 133.2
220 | 99.65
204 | 93.09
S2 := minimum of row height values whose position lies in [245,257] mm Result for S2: 103.5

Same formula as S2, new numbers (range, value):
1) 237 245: 119.8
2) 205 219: 94.88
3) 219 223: 99.65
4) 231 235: 117.8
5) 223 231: 103.9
